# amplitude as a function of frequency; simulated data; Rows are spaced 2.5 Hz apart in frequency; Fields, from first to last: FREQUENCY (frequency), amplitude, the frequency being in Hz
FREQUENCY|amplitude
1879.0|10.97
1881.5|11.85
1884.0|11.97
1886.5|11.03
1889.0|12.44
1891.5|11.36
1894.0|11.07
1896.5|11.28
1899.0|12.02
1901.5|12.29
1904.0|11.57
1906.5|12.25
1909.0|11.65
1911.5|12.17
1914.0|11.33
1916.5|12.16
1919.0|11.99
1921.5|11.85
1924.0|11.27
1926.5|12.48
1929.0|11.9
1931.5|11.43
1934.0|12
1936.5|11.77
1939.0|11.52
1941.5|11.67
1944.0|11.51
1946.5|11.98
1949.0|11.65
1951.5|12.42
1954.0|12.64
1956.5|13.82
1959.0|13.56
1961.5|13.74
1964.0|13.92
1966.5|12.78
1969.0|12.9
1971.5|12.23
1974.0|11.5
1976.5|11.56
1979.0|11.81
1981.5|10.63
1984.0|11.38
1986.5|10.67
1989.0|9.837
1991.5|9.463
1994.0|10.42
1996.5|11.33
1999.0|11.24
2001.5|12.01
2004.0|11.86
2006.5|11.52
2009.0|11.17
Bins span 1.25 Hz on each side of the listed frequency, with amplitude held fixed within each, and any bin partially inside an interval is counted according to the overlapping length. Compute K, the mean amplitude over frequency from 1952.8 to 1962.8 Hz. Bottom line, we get 13.4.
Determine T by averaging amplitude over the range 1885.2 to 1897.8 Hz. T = 11.4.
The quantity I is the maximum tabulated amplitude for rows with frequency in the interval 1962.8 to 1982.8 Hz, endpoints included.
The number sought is 13.92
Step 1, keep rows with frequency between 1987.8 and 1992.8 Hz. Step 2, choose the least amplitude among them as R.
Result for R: 9.463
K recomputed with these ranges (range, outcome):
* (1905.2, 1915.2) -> 11.9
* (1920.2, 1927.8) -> 11.9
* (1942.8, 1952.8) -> 11.9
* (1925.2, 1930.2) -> 12.2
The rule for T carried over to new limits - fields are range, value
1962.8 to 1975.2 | 12.7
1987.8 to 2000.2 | 10.5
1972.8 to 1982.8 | 11.4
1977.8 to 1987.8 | 11.1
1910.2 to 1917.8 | 11.9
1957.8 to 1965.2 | 13.7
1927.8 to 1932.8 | 11.7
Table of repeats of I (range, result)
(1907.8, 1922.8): 12.17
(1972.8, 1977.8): 11.56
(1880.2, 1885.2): 11.97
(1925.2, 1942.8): 12.48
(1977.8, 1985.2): 11.81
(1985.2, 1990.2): 10.67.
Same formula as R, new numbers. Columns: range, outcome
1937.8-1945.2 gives 11.51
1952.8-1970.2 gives 12.64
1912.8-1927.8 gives 11.27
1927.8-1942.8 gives 11.43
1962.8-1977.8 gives 11.5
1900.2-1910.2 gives 11.57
